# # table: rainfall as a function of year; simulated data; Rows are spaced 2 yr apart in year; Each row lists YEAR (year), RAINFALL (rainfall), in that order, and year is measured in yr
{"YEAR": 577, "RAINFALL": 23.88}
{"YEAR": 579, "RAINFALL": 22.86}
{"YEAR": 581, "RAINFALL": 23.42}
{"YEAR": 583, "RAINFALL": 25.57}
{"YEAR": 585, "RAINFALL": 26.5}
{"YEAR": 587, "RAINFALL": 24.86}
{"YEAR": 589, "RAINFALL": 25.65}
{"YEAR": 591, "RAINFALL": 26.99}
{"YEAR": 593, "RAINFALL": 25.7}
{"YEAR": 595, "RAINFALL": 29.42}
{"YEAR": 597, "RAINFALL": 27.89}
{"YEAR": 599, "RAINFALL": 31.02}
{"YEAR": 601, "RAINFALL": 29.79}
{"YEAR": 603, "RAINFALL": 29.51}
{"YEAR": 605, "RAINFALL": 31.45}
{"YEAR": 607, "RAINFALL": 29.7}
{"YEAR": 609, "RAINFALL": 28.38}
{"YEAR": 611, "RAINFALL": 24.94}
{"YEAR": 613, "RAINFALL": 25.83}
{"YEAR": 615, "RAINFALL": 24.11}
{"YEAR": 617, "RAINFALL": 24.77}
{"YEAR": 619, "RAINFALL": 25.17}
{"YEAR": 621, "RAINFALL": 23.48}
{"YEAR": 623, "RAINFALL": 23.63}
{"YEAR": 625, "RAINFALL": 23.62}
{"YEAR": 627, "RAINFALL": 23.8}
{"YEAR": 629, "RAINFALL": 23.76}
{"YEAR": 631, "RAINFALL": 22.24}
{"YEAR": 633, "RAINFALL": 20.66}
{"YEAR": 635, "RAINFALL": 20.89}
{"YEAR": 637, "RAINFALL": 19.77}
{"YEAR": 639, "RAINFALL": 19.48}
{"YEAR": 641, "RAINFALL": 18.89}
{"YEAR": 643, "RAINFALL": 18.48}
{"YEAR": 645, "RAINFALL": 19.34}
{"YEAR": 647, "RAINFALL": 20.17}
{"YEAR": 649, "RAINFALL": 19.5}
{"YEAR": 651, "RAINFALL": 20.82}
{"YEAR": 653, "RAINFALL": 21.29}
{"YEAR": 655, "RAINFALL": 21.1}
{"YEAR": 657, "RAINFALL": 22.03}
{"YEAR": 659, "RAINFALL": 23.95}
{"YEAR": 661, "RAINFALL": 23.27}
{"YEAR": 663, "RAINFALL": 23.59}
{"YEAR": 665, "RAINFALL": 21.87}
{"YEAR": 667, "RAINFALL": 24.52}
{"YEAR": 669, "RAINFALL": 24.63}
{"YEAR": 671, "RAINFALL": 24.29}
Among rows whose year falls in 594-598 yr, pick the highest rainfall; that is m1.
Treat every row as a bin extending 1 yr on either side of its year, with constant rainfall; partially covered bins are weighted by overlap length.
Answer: 29.42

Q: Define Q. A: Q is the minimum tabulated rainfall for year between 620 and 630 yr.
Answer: 23.48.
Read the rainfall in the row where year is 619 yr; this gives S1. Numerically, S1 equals 25.17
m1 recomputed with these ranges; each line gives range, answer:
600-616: 31.45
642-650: 20.17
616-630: 25.17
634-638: 20.89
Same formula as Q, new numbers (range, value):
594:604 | 27.89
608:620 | 24.11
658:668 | 21.87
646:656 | 19.5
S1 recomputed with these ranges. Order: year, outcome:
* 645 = 19.34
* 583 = 25.57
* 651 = 20.82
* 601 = 29.79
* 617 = 24.77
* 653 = 21.29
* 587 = 24.86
